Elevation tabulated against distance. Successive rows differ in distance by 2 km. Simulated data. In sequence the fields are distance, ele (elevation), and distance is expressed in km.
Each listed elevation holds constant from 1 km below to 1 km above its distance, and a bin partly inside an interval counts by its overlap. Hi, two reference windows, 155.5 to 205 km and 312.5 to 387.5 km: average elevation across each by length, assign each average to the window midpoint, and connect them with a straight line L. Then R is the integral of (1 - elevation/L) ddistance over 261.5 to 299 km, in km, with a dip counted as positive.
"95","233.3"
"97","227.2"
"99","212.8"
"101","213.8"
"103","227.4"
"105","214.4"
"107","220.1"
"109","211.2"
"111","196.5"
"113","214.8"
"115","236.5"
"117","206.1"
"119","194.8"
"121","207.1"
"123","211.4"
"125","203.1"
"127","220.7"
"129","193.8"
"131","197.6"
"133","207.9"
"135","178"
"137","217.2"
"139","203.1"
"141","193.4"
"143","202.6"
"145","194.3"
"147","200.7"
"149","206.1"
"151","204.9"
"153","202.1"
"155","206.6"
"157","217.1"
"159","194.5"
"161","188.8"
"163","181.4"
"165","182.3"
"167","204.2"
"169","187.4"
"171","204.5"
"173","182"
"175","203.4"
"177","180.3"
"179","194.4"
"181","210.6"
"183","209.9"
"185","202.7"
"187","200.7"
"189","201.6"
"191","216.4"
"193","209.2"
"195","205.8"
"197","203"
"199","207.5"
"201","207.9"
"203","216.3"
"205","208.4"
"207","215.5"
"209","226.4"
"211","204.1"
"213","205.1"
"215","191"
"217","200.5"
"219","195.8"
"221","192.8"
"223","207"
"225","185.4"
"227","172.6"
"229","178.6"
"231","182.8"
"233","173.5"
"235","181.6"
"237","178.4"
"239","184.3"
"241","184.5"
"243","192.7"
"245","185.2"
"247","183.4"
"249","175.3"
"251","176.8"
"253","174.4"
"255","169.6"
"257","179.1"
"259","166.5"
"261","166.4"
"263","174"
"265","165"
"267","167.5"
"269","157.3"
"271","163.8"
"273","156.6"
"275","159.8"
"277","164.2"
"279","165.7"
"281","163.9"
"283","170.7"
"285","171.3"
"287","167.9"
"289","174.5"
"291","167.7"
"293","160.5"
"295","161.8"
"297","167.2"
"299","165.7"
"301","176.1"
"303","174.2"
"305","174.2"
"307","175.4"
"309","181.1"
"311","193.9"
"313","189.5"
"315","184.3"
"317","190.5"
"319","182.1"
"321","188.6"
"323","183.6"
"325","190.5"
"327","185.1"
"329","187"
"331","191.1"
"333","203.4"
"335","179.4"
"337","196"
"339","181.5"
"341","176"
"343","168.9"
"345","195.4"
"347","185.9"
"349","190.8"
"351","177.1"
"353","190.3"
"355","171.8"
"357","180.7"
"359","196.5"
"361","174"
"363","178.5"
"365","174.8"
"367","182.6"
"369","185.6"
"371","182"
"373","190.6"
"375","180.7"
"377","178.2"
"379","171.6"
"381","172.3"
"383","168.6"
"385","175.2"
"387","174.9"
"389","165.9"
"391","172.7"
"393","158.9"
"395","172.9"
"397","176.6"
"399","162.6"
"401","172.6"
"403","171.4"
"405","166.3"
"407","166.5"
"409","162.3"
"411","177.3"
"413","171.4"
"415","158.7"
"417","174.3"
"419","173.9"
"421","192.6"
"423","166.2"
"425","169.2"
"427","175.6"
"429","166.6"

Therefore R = 4.9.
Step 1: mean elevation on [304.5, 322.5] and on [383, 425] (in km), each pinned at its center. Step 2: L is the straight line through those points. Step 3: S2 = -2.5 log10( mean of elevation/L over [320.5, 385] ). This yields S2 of -0.03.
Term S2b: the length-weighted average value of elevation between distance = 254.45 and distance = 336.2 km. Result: 175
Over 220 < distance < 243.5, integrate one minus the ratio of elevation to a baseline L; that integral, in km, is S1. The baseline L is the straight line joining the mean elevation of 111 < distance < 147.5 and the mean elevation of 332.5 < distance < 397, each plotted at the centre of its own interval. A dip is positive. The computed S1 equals 1.1 km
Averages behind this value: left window 204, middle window 184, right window 180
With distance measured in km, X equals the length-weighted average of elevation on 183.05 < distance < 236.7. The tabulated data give 200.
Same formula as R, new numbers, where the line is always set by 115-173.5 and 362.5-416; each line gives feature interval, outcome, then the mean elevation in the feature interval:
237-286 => 4.1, 172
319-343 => -0.9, 186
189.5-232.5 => -1.8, 201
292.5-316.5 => 0.9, 176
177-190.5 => -0.4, 202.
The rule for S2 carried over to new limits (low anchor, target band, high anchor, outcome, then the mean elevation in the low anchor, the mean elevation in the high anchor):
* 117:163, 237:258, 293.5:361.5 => 0.060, 202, 183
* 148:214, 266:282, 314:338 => 0.191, 203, 188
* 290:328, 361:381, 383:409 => -0.048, 179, 169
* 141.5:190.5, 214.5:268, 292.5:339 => 0.056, 199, 182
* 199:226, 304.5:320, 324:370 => 0.032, 204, 184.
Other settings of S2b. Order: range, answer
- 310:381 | 184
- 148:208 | 202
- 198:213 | 212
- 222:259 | 181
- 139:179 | 197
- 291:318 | 176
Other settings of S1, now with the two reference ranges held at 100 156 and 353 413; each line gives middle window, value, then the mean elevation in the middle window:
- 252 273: 2.4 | 168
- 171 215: -1.4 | 205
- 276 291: 1.5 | 168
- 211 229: 0.2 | 194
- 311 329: -0.4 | 187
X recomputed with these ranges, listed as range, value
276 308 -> 169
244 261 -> 176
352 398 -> 177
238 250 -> 184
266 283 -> 163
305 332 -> 186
